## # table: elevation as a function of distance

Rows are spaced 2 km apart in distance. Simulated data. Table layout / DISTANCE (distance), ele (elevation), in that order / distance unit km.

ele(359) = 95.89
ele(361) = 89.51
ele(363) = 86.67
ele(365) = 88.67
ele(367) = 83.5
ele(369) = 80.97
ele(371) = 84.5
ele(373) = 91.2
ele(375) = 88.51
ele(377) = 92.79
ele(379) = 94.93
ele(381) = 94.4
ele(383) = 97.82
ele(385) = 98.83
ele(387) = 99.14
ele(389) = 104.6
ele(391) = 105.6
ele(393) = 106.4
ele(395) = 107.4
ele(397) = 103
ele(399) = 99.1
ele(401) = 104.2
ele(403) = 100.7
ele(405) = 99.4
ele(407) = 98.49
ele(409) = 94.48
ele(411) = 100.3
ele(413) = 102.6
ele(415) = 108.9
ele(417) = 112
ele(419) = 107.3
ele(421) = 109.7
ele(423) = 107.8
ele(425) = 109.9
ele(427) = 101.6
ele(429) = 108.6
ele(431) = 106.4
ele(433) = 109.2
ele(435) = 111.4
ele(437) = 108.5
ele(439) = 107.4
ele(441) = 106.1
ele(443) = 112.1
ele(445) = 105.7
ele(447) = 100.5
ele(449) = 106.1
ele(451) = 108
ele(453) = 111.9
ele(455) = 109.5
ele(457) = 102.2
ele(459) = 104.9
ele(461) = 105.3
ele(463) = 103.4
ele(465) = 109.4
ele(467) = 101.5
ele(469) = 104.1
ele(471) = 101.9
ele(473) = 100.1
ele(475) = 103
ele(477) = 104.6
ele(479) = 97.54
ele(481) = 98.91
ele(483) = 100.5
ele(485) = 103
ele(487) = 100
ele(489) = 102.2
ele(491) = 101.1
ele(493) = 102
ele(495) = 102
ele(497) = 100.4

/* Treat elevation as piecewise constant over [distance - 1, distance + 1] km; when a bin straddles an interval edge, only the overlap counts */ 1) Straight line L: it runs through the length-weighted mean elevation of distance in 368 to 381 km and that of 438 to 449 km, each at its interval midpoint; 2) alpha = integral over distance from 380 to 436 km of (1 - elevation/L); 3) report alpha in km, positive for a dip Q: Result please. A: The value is -3.7 km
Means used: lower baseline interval 89.2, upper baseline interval 106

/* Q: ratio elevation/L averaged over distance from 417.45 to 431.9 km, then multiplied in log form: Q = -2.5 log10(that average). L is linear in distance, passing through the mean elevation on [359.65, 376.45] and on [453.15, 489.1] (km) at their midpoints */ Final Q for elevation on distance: -0.12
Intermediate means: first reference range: 87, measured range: 108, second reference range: 103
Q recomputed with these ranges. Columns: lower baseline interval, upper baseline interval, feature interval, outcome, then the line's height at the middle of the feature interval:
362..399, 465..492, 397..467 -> -0.075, 98.6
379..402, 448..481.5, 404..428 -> -0.019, 103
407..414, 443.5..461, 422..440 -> -0.055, 103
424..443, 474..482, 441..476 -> -0.013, 104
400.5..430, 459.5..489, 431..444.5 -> -0.053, 104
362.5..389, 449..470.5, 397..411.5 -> -0.037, 96.4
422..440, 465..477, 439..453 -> -0.009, 106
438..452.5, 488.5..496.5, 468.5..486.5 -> 0.020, 103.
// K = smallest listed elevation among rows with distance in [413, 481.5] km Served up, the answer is 97.54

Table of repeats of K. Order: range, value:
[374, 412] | 88.51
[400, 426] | 94.48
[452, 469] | 101.5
